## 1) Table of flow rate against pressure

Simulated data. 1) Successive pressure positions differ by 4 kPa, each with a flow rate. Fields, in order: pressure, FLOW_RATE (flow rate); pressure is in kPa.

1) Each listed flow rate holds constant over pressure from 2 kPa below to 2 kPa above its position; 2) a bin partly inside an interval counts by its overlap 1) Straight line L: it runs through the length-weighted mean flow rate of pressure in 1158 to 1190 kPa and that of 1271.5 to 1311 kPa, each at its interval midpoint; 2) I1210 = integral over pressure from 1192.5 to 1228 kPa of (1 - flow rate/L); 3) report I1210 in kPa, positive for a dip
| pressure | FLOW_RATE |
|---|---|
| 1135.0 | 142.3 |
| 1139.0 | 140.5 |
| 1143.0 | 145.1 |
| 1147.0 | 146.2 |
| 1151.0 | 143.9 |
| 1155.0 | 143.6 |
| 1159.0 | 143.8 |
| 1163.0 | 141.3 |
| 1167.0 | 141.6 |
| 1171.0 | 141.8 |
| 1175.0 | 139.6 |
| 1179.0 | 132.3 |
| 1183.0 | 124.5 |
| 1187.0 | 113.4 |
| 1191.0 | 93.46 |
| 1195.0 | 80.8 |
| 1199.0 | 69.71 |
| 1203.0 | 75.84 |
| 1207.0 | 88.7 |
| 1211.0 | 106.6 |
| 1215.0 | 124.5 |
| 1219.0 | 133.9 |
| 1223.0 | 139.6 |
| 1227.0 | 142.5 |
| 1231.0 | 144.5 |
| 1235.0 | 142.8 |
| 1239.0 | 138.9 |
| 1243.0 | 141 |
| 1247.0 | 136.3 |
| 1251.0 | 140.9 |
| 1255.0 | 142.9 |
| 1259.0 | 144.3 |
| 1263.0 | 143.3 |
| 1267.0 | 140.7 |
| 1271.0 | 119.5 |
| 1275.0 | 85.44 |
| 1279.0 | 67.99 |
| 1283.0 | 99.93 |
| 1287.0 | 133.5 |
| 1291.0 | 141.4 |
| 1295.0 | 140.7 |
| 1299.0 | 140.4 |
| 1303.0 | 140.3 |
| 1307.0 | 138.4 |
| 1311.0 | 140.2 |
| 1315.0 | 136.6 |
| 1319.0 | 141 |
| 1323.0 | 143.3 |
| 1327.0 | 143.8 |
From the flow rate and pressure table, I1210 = 6.5 kPa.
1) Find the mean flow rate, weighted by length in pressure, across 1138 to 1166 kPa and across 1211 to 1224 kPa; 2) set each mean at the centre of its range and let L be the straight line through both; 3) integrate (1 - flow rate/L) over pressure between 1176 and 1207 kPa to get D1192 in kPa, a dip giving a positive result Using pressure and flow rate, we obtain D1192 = 8.15 kPa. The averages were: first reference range 144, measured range 99.3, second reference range 128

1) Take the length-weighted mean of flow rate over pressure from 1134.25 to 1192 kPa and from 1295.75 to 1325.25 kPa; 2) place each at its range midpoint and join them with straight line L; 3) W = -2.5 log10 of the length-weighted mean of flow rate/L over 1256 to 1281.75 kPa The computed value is 0.18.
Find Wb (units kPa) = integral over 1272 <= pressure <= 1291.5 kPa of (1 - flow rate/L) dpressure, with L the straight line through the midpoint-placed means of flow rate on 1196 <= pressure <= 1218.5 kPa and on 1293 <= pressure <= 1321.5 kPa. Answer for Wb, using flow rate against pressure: 3.82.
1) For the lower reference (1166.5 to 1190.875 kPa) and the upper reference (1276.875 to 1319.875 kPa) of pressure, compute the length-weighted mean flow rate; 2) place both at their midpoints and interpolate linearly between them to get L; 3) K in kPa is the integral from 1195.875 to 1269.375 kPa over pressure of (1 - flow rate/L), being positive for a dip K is 1.0 kPa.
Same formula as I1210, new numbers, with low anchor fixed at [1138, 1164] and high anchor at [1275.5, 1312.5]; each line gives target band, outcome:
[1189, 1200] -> 4.4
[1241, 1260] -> -1.5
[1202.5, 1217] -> 3.7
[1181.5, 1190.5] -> 1.6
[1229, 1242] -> -0.9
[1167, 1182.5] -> 0.4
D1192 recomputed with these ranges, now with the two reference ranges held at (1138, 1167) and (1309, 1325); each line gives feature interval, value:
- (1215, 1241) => 0.5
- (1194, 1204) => 4.7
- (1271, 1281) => 4.0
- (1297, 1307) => 0.0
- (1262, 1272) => 0.4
